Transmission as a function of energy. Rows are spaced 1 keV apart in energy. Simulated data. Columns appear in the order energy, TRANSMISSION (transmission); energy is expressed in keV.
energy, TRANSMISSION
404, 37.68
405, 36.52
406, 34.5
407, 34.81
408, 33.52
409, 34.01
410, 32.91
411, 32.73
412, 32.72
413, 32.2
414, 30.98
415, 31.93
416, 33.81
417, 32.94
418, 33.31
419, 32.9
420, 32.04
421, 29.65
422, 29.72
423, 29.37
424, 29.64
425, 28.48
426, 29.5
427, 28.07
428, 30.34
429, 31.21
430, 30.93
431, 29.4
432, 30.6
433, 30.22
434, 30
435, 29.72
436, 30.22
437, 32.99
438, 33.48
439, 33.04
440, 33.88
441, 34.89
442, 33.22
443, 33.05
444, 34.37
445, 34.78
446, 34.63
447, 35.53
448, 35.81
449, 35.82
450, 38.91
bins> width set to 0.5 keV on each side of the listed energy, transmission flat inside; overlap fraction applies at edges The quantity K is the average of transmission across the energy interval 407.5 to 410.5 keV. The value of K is 33.5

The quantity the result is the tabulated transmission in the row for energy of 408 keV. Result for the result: 33.52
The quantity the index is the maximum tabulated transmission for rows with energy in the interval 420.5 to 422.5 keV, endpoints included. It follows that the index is 29.72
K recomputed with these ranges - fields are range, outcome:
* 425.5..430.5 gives 30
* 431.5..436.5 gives 30.2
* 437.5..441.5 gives 33.8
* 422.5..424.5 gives 29.5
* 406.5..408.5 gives 34.2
